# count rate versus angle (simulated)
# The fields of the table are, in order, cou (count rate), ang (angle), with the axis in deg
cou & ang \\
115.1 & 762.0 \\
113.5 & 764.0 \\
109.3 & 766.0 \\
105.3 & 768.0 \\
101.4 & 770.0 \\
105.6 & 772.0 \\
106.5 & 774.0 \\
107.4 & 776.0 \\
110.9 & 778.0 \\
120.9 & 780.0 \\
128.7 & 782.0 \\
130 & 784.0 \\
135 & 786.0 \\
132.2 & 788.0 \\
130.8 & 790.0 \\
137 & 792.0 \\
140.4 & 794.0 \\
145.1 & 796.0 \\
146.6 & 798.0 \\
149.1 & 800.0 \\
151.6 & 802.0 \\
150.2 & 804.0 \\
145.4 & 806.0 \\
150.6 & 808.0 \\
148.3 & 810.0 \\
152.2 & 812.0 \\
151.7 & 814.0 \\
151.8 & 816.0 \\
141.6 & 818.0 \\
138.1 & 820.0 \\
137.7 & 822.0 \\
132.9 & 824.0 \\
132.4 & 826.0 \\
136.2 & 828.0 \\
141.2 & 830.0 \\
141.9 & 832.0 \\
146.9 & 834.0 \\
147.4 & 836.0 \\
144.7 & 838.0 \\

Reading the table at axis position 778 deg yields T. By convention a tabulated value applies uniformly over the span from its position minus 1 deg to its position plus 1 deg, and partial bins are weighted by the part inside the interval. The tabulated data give 110.9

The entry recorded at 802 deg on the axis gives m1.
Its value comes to 151.6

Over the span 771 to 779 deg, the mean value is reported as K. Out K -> 108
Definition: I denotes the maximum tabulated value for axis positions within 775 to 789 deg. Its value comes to 135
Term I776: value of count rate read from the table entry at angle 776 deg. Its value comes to 107.4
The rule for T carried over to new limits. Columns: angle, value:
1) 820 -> 138.1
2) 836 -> 147.4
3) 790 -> 130.8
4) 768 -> 105.3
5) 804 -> 150.2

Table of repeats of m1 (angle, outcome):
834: 146.9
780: 120.9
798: 146.6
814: 151.7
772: 105.6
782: 128.7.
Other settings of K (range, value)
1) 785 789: 134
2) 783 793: 133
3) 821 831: 136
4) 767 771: 103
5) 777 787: 125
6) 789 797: 138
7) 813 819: 148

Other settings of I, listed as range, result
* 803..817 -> 152.2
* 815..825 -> 151.8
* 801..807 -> 151.6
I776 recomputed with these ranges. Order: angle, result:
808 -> 150.6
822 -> 137.7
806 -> 145.4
